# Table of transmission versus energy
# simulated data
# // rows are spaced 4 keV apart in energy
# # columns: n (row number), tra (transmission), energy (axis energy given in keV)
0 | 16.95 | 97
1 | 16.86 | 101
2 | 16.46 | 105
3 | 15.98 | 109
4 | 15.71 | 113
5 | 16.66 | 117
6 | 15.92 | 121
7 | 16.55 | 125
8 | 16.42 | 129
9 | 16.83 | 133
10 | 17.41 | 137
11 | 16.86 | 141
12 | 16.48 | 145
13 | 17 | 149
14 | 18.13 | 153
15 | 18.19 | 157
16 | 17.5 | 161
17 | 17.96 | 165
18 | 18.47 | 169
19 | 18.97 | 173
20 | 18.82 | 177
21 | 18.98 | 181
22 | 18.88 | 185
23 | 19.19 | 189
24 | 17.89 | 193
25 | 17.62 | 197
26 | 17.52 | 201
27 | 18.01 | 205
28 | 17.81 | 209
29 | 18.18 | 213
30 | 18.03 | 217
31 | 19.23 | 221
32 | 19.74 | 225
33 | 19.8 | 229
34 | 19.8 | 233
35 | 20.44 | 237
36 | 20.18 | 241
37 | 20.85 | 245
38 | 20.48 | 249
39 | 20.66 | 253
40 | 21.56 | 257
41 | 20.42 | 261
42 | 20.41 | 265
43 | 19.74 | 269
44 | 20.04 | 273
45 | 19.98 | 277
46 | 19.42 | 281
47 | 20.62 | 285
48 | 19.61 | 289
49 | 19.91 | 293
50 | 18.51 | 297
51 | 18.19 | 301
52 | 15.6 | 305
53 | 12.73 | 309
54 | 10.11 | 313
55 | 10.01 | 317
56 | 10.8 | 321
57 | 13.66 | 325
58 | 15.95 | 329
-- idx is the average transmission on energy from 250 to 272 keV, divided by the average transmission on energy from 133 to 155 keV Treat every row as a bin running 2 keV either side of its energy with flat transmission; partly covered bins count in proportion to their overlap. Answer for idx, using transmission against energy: 1.20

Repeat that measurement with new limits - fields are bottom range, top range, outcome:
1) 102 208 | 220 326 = 1.05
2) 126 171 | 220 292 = 1.16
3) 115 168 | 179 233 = 1.09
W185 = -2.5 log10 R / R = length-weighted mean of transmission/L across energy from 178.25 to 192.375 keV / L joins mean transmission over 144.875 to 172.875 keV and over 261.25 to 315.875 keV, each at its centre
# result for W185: -0.06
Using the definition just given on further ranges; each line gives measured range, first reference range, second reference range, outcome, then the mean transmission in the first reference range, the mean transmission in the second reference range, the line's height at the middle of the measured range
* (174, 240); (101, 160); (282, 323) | -0.15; 16.8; 15.7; 16.3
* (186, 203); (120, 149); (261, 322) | -0.07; 16.7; 17.3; 16.9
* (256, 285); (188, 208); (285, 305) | -0.09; 18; 18.9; 18.6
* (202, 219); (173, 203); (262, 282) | 0.05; 18.5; 20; 18.9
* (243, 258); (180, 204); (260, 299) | -0.08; 18.3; 19.9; 19.3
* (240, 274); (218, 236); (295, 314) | -0.15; 19.6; 15.3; 17.9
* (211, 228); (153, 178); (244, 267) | 0.05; 18.3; 20.7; 19.7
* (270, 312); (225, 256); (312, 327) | -0.25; 20.3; 11.2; 14.5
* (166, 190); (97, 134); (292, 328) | -0.20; 16.4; 14.3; 15.7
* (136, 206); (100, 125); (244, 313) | -0.05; 16.3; 19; 17.2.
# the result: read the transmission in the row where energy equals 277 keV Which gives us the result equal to 19.98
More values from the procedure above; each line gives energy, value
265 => 20.41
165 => 17.96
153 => 18.13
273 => 20.04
